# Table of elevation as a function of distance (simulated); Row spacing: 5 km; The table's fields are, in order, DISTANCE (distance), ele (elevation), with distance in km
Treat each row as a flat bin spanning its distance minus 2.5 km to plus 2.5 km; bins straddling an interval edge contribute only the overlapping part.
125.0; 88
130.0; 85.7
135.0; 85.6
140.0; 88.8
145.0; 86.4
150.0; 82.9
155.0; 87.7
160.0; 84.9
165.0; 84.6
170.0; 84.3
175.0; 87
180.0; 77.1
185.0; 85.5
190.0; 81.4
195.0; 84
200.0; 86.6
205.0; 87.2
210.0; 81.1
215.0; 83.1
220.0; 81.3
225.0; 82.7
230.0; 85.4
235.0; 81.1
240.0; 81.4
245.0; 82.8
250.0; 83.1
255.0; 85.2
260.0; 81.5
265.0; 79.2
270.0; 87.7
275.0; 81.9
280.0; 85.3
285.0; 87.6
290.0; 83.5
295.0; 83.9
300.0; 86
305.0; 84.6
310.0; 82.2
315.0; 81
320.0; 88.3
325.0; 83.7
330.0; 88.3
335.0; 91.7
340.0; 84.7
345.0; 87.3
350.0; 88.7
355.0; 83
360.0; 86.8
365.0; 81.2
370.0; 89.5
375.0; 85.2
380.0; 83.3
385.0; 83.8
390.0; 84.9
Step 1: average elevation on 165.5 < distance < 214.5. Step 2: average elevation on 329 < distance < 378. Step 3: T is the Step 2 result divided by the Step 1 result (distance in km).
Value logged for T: 1.0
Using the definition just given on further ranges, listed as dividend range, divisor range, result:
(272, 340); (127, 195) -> 1.01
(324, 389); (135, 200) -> 1.02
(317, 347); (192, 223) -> 1.04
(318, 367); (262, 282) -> 1.04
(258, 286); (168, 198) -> 1.01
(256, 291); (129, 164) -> 0.98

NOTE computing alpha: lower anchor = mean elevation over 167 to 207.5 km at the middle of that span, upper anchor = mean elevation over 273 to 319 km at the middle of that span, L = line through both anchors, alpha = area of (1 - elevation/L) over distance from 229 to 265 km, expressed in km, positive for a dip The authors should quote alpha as 0.7 km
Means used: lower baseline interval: 84.1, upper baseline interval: 84.2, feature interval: 82.6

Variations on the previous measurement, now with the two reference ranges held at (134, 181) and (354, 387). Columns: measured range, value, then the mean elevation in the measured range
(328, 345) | -0.65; 88.1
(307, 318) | 0.37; 82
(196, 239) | 0.78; 83.5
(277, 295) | -0.05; 85.2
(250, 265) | 0.42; 82.6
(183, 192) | 0.17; 83.4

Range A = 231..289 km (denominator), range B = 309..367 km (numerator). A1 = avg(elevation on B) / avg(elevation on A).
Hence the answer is 1.0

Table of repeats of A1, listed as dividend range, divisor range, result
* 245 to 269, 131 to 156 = 0.96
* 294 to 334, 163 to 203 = 1.01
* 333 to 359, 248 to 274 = 1.04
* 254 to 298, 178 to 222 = 1.01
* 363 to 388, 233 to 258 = 1.02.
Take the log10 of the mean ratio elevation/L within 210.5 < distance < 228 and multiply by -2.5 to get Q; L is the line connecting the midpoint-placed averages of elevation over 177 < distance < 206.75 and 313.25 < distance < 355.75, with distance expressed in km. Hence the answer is 0.02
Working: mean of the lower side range 83.6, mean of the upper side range 86.5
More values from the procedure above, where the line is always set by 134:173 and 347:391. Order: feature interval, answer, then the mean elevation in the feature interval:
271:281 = 0.02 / 84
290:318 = 0.02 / 83.6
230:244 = 0.04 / 82.2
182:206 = 0.01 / 84.6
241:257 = 0.03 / 83.4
